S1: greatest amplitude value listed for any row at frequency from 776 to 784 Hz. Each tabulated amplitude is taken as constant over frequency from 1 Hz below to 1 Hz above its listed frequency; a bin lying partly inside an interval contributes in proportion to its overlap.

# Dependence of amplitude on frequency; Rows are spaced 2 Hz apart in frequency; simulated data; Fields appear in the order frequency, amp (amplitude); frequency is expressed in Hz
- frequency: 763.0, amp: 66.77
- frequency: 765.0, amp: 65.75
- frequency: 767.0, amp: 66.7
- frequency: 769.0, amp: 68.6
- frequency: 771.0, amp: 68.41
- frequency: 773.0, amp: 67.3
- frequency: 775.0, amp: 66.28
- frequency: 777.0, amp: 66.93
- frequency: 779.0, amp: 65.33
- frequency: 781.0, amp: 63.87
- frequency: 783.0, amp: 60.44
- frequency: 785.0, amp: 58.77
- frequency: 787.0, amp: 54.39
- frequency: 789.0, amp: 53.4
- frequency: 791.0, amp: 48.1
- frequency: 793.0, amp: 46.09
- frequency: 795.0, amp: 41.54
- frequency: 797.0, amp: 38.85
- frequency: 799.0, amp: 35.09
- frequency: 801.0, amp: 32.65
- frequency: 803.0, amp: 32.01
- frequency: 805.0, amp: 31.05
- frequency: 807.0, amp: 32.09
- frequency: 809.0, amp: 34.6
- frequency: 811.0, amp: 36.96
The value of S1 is 66.93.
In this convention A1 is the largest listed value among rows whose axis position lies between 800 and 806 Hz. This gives 32.65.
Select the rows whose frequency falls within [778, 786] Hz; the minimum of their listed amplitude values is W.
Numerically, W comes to 58.77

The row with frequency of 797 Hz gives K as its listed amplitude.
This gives 38.85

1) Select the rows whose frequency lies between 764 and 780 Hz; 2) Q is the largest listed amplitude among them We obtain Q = 68.6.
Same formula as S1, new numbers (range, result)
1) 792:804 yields 46.09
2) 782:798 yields 60.44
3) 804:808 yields 32.09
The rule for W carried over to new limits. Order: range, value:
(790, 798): 38.85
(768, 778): 66.28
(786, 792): 48.1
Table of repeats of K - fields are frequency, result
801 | 32.65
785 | 58.77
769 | 68.6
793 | 46.09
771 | 68.41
